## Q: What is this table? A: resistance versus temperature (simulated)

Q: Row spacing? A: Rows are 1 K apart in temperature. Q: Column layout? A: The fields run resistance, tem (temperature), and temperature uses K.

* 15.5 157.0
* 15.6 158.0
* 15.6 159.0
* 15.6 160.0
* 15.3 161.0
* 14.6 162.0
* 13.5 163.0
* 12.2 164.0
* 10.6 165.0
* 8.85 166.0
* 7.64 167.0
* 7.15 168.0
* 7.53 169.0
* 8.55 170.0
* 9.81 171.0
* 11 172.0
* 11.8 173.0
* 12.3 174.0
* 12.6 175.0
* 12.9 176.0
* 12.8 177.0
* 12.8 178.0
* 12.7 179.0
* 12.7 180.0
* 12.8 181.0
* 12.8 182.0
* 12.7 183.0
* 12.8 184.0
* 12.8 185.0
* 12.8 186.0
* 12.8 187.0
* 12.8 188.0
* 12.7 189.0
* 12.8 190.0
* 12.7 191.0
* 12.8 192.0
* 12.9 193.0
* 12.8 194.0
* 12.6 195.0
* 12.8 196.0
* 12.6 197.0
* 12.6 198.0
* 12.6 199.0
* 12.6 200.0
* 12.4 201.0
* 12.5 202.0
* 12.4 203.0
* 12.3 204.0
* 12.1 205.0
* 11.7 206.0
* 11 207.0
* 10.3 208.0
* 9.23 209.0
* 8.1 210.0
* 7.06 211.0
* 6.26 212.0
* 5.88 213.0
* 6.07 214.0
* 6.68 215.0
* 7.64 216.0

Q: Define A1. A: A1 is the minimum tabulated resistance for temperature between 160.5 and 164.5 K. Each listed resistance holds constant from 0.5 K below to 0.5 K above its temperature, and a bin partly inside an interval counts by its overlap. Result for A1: 12.2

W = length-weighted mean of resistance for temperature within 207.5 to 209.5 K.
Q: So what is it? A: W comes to 9.77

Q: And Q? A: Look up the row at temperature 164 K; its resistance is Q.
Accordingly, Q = 12.2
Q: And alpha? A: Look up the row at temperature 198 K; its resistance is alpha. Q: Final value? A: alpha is 12.6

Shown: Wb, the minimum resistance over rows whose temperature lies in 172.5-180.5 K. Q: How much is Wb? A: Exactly 11.8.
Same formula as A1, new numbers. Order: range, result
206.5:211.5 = 7.06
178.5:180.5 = 12.7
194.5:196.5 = 12.6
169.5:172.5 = 8.55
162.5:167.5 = 7.64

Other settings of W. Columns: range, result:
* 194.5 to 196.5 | 12.7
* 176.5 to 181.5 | 12.8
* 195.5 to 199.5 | 12.6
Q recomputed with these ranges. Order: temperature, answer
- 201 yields 12.4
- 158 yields 15.6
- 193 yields 12.9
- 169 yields 7.53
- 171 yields 9.81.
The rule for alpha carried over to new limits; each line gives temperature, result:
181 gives 12.8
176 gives 12.9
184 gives 12.8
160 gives 15.6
